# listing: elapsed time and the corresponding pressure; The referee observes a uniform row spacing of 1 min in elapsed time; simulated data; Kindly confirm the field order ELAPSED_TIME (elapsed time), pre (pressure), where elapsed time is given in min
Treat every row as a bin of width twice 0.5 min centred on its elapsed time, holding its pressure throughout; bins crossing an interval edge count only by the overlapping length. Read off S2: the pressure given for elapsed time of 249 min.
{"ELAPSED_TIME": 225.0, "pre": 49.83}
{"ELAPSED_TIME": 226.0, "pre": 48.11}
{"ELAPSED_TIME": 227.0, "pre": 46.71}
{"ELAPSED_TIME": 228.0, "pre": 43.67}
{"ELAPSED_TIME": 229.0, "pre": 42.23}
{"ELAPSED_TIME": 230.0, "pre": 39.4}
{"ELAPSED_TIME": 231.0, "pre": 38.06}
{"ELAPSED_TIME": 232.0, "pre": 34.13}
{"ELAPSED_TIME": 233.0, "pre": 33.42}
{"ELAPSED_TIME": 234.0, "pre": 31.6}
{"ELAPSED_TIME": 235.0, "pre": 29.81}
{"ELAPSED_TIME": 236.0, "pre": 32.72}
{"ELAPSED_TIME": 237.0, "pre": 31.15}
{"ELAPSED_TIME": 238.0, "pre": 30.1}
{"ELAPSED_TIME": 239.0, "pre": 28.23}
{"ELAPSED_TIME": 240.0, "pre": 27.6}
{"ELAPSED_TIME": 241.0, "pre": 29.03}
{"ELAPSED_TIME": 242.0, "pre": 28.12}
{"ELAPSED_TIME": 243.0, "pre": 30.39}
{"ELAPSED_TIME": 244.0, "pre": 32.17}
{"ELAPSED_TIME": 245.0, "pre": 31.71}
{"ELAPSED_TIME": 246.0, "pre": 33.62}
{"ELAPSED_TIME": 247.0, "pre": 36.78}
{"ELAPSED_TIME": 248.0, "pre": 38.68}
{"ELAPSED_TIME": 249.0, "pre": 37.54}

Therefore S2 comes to 37.54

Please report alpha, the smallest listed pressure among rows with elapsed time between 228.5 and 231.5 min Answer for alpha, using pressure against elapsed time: 38.06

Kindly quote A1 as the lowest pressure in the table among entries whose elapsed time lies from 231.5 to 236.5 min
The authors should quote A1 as 29.81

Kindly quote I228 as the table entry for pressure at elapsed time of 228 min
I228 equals 43.67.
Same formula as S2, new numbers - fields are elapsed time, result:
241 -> 29.03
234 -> 31.6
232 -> 34.13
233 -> 33.42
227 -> 46.71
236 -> 32.72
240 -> 27.6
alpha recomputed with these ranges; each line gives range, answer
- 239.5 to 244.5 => 27.6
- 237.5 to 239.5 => 28.23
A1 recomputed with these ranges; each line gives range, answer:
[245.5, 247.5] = 33.62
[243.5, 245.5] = 31.71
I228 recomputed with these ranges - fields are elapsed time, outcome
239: 28.23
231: 38.06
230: 39.4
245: 31.71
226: 48.11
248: 38.68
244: 32.17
